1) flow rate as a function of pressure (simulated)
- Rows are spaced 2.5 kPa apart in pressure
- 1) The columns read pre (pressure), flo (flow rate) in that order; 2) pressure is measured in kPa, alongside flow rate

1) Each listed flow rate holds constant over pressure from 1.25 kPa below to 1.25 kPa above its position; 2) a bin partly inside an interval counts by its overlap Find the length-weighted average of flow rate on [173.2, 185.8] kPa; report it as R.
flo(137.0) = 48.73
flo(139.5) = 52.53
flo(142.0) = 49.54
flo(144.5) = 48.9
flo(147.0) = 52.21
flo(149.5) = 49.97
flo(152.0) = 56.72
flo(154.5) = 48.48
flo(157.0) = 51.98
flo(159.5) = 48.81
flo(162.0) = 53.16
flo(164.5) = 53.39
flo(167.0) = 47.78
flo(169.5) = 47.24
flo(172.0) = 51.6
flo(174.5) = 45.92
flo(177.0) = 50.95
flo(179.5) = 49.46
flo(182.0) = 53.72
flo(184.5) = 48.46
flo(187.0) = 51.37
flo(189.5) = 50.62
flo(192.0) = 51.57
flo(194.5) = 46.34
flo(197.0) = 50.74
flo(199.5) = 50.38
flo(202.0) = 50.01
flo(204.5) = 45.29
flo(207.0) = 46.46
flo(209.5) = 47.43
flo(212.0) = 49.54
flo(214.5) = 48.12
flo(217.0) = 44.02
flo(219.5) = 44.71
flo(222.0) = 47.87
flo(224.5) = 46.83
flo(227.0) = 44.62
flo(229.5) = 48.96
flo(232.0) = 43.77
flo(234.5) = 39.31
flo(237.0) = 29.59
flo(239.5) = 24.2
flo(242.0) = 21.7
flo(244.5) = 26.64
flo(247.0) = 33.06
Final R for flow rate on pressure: 49.7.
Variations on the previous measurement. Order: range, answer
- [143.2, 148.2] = 50.5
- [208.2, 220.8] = 46.8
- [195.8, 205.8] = 49.1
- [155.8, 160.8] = 50.4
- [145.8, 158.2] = 51.9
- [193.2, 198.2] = 48.5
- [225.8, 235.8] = 44.1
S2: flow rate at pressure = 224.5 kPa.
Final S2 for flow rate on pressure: 46.83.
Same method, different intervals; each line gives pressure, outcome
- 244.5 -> 26.64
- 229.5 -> 48.96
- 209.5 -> 47.43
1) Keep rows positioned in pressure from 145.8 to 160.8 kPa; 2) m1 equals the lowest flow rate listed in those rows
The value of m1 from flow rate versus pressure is 48.48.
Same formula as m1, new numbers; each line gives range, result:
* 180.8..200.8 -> 46.34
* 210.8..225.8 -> 44.02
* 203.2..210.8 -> 45.29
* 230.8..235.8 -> 39.31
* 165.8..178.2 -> 45.92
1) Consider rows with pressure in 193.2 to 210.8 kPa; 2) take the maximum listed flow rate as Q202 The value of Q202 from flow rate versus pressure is 50.74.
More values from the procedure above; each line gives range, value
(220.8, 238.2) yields 48.96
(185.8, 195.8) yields 51.57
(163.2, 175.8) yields 53.39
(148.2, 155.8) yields 56.72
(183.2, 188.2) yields 51.37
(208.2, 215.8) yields 49.54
